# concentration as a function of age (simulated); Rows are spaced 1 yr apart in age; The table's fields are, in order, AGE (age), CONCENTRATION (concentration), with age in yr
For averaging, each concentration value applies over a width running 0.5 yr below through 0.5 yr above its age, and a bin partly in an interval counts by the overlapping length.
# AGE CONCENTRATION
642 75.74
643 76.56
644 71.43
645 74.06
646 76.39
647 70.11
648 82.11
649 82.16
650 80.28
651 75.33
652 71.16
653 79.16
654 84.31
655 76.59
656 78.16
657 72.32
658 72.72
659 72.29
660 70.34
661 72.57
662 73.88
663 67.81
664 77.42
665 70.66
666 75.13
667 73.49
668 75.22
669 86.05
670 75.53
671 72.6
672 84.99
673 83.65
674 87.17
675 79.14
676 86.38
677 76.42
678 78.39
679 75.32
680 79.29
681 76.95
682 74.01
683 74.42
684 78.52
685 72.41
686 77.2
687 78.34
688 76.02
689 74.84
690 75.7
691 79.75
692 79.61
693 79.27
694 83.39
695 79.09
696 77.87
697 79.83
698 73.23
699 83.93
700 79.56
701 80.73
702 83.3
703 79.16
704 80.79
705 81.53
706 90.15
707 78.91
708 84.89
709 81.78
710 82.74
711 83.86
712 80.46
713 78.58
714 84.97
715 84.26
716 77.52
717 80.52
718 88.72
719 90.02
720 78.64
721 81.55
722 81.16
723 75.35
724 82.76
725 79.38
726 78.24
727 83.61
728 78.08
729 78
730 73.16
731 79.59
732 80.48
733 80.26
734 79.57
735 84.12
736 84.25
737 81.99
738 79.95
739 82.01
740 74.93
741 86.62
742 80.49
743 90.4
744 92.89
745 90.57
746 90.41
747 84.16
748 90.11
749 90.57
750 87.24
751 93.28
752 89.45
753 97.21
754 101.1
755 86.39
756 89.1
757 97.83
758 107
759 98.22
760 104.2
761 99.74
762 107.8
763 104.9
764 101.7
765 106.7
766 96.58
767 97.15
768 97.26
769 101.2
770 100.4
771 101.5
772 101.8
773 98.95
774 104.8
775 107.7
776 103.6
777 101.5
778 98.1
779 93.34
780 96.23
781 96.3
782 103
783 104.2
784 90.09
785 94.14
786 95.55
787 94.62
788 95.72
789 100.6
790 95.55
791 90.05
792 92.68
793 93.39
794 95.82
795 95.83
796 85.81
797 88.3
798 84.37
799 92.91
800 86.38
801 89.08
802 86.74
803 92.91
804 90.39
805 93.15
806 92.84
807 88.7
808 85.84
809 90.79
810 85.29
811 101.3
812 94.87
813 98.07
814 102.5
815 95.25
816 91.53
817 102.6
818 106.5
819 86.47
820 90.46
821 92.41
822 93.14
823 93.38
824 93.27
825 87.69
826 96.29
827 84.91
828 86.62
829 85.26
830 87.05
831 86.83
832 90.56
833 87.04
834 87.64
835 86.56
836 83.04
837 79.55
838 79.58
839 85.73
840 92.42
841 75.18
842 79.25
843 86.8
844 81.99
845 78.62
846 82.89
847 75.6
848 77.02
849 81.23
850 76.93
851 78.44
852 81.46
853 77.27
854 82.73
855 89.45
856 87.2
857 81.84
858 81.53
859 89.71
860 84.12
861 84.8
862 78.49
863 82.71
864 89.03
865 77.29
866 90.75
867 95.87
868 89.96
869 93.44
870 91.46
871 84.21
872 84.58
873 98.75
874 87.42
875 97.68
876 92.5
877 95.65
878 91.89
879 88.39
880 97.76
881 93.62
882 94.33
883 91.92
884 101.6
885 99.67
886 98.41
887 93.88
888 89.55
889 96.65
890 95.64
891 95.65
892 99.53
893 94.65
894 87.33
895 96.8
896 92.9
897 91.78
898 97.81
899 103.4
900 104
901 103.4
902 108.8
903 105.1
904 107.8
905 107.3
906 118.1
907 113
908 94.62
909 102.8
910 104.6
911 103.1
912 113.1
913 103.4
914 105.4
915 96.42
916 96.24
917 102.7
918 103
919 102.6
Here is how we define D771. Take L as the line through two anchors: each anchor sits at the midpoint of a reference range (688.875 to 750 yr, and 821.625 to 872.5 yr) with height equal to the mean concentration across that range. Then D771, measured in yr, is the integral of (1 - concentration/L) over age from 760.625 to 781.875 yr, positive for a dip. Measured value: -4.5 yr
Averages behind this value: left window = 81.9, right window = 85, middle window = 101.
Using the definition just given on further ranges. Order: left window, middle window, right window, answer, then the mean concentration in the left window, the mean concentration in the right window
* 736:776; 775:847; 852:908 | 2.3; 94.7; 93.5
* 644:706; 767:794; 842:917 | -4.0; 77.6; 92.8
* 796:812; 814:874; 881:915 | 4.9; 90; 100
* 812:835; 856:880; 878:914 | 2.0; 92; 99.7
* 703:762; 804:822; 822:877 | -1.7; 85.5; 85.7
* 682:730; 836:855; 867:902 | 2.2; 80.1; 94.8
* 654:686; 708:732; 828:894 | -0.5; 76.6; 87.7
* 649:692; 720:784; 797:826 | -4.1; 76.8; 92.5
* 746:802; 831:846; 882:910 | 2.2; 96.2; 99.7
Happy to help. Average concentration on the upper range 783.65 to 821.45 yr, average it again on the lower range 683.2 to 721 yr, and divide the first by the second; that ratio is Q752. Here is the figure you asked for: 1.15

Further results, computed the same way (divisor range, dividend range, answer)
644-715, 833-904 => 1.14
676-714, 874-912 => 1.24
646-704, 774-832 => 1.21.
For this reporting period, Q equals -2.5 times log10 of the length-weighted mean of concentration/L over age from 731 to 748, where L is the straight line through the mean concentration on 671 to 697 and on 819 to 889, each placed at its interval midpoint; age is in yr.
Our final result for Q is -0.03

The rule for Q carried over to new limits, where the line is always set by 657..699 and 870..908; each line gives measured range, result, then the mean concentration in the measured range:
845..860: 0.15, 81.6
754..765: -0.18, 100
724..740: 0.03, 80.1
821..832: 0.02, 89.6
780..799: -0.08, 94.2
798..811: -0.01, 89.8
